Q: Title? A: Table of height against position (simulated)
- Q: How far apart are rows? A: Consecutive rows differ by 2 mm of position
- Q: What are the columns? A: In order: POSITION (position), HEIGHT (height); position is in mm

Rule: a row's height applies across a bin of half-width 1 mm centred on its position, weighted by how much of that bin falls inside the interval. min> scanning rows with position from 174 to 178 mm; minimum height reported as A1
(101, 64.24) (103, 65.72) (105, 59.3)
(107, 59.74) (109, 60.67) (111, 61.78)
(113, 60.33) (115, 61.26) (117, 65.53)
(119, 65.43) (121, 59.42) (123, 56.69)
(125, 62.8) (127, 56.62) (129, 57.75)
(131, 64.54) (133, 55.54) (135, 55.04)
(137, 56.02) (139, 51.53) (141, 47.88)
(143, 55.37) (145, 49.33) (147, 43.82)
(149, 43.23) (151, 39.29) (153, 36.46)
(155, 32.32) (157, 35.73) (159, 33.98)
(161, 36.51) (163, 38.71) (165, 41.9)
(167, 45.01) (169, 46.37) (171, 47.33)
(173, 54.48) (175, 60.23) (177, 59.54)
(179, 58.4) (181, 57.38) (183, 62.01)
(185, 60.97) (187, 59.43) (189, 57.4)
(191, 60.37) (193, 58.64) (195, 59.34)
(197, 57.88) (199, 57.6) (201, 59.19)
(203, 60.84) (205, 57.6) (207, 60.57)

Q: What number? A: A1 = 59.54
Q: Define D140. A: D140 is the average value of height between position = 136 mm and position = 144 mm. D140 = 52.7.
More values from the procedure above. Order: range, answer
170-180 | 56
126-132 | 59.6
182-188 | 60.8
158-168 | 39.2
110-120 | 62.9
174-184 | 59.5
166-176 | 50.7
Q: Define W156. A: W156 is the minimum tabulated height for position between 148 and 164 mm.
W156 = 32.32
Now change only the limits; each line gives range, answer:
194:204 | 57.6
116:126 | 56.69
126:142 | 47.88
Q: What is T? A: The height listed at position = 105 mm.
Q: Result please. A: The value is 59.3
